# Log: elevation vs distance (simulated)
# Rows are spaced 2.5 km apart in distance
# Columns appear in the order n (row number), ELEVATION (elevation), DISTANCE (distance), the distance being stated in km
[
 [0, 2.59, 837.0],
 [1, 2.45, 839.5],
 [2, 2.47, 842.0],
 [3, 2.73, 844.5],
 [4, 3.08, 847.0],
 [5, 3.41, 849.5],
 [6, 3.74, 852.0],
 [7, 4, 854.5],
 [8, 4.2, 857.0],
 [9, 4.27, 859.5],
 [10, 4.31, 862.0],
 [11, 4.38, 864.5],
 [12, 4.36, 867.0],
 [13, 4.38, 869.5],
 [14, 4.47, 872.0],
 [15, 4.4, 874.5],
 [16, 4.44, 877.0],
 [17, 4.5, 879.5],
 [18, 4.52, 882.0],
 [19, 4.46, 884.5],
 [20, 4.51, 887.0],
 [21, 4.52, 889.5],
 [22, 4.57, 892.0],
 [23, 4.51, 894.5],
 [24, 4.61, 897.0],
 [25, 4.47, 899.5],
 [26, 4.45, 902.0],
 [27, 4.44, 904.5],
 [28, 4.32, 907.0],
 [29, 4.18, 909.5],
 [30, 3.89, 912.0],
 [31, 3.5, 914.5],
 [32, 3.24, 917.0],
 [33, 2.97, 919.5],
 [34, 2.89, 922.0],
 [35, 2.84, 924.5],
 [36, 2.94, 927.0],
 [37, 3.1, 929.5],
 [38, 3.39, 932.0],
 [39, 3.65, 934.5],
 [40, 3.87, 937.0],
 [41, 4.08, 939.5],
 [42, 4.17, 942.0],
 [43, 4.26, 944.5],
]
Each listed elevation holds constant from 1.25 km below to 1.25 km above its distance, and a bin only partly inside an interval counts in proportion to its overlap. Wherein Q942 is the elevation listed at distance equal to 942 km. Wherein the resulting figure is 4.17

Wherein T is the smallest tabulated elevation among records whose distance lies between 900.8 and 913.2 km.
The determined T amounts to 3.89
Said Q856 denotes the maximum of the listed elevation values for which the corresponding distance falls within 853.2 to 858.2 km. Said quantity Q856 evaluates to 4.2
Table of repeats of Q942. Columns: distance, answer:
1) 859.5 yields 4.27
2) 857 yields 4.2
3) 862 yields 4.31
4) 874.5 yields 4.4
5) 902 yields 4.45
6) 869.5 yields 4.38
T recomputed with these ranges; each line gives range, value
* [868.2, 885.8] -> 4.38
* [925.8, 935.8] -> 2.94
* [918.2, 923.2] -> 2.89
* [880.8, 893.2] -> 4.46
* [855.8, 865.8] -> 4.2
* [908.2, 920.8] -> 2.97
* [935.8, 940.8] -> 3.87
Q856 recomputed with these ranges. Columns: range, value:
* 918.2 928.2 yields 2.97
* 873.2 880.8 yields 4.5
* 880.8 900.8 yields 4.61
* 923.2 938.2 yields 3.87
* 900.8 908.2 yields 4.45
